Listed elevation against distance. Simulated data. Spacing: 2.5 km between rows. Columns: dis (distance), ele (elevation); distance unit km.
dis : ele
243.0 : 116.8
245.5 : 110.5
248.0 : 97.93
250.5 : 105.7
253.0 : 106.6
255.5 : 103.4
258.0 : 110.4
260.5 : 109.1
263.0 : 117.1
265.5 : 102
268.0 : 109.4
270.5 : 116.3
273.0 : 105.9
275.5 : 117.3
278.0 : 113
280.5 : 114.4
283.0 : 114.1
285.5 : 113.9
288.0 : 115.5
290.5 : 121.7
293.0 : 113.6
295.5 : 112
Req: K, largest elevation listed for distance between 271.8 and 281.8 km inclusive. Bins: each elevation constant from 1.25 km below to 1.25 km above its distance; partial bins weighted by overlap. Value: 117.3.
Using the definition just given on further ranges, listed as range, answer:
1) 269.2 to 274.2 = 116.3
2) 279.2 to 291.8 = 121.7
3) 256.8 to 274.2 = 117.1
